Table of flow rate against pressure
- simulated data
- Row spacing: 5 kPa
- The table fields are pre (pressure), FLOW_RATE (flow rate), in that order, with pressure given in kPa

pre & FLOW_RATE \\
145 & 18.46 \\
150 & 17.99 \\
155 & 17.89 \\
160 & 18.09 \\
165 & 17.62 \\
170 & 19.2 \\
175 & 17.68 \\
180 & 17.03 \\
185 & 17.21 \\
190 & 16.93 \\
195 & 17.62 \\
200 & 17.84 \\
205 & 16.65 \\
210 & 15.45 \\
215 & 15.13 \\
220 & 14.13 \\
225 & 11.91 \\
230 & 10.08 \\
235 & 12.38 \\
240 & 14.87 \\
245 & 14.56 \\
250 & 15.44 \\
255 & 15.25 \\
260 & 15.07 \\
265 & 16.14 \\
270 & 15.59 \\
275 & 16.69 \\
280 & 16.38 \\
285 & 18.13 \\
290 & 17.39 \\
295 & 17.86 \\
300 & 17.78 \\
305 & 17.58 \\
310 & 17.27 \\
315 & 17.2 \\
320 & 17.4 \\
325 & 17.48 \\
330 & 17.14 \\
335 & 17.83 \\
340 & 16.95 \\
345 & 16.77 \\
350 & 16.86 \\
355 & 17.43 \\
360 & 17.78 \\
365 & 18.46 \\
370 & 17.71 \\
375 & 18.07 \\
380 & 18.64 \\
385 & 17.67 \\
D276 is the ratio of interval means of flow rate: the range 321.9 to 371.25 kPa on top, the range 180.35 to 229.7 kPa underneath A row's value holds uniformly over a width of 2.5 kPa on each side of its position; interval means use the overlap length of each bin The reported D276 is 1.1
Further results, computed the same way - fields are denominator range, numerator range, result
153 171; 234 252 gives 0.80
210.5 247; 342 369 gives 1.30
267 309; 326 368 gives 1.01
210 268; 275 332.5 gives 1.23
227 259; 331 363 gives 1.25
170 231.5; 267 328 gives 1.08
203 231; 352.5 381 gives 1.28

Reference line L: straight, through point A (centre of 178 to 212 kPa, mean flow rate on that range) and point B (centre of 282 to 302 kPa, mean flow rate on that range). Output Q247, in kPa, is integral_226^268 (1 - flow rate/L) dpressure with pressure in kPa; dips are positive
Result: 7.84 kPa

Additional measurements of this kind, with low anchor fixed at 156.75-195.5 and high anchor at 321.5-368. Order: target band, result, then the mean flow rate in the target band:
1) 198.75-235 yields 7.0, 14.2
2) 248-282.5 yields 3.4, 15.8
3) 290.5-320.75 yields -0.1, 17.5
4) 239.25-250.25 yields 1.7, 14.9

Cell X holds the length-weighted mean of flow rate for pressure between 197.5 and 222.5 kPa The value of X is 15.8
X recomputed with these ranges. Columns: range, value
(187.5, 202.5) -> 17.5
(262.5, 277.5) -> 16.1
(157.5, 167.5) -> 17.9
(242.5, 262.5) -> 15.1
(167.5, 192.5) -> 17.6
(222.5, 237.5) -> 11.5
